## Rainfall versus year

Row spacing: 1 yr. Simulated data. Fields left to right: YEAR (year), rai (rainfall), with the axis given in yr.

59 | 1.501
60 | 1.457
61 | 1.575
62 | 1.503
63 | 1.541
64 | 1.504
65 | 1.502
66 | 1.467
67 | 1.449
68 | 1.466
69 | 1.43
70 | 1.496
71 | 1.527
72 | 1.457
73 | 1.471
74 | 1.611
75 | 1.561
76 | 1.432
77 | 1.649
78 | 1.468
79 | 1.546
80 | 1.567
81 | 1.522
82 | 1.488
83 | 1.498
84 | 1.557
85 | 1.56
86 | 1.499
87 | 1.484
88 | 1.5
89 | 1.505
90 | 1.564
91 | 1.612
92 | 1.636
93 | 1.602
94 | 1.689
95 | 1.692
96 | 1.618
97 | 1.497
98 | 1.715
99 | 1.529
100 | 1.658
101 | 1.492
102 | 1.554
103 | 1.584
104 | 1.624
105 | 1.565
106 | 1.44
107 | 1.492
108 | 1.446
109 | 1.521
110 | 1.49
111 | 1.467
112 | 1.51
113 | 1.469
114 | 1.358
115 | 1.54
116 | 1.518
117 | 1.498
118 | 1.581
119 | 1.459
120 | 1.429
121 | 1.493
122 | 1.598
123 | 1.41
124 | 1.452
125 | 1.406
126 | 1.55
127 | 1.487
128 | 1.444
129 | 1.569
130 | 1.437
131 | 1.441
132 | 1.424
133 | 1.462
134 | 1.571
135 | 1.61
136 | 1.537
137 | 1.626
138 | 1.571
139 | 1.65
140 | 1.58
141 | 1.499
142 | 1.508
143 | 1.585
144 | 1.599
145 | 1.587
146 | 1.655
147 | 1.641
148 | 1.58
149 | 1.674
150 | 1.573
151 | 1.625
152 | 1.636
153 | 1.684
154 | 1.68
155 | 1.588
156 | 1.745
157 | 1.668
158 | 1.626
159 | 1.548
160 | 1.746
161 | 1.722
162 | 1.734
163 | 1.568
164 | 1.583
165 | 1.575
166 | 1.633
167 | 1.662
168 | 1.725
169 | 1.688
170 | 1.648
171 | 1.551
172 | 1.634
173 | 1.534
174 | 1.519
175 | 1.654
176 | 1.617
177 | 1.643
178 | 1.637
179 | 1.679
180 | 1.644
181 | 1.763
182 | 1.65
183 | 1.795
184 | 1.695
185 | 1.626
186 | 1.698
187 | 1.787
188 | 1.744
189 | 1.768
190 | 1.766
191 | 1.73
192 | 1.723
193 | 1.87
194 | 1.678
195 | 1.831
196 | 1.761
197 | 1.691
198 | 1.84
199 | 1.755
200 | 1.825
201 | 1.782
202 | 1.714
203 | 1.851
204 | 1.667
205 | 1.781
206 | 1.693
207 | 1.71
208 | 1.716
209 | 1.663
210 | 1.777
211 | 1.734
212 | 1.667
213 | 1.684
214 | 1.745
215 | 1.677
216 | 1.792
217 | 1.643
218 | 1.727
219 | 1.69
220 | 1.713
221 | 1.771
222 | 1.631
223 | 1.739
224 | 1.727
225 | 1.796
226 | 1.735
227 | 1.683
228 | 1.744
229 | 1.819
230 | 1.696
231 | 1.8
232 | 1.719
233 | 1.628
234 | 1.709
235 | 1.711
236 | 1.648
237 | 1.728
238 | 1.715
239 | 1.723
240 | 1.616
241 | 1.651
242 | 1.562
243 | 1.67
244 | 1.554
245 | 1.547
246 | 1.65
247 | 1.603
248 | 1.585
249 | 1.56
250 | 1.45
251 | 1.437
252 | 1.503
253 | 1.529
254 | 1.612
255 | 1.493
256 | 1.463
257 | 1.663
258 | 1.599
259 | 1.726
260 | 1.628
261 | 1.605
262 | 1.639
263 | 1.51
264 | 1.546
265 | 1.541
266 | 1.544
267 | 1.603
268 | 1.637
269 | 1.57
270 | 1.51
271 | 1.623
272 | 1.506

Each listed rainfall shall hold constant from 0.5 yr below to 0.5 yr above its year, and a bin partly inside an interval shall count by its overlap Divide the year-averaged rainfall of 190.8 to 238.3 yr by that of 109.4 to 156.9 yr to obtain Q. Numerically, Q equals 1.1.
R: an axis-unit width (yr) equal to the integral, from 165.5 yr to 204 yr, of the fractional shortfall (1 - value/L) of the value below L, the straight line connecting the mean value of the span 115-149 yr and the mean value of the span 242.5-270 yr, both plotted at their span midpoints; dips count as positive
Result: -3.9 yr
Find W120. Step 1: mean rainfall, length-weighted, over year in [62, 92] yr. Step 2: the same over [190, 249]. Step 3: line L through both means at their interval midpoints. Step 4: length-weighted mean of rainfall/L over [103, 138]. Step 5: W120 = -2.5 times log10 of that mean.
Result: 0.05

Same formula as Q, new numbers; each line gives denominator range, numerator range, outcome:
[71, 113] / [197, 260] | 1.09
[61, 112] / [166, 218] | 1.11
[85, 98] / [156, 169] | 1.05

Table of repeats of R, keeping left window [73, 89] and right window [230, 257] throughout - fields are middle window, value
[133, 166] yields -1.1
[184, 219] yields -3.2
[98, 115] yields 0.2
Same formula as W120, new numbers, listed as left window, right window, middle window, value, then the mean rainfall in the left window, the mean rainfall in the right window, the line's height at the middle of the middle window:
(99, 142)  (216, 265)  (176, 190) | -0.080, 1.51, 1.64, 1.58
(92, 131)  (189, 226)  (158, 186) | 0.007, 1.52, 1.74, 1.66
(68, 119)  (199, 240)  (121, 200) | 0.004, 1.53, 1.72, 1.63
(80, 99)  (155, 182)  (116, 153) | 0.048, 1.57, 1.64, 1.61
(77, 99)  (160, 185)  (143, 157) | -0.006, 1.56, 1.65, 1.63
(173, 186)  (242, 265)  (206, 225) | -0.064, 1.66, 1.57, 1.61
